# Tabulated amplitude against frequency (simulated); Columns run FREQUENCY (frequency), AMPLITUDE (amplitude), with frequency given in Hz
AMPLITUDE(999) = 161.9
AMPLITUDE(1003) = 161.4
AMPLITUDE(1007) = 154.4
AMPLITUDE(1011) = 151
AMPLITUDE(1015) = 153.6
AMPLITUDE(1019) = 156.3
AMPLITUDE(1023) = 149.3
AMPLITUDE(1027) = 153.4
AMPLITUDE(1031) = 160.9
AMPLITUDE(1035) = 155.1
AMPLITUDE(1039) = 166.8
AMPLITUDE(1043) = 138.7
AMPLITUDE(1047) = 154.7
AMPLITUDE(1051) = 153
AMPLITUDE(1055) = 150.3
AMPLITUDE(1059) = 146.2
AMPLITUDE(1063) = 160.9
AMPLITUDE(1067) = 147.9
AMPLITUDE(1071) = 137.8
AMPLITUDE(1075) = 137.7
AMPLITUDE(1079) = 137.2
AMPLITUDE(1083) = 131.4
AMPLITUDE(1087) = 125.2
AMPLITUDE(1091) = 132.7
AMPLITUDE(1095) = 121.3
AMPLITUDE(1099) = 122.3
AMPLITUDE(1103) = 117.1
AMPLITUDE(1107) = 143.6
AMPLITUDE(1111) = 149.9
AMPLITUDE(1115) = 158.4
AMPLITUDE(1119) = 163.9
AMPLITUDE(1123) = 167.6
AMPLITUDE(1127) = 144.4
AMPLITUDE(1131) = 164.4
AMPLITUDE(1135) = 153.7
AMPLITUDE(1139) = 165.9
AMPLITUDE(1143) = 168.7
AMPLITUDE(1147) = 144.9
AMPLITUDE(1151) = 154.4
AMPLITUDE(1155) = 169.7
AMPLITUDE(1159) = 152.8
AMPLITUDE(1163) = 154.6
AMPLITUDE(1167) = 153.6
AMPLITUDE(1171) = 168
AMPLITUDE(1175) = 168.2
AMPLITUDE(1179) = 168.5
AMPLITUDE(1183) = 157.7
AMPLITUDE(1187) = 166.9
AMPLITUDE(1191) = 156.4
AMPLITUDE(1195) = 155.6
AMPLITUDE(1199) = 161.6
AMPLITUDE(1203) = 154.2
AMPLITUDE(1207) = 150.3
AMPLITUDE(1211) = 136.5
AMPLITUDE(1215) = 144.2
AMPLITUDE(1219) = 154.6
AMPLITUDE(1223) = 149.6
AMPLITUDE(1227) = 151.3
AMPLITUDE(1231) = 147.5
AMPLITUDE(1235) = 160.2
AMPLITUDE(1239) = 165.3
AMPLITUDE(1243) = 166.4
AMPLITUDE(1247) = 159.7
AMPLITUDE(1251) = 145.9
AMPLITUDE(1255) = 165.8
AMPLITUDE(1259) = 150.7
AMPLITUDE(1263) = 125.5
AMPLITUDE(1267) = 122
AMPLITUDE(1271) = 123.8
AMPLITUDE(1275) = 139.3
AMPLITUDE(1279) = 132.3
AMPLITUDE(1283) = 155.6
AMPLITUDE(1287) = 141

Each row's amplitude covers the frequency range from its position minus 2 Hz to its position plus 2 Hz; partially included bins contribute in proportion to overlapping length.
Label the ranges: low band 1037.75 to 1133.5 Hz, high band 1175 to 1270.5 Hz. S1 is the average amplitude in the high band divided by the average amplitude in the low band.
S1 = 1.06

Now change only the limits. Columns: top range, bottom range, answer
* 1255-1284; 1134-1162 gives 0.86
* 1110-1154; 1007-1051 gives 1.03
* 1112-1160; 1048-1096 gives 1.13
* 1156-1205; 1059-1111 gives 1.18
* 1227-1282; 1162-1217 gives 0.94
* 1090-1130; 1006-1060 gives 0.93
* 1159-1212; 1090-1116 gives 1.18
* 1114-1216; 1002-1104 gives 1.09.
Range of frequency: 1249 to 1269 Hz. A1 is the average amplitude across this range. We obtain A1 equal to 142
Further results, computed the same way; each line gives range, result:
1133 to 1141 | 160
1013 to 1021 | 155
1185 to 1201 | 160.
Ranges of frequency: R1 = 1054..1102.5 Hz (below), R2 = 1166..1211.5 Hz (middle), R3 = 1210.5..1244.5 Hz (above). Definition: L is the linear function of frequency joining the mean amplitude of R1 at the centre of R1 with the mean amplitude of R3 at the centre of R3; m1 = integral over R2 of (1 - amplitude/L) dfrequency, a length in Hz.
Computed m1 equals -3.04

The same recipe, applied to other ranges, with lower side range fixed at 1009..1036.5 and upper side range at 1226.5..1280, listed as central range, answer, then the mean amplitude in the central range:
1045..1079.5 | 1.18 Hz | 148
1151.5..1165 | -0.77 Hz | 159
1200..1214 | 0.06 Hz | 148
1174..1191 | -1.70 Hz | 164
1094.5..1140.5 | 0.86 Hz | 148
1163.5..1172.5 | -0.58 Hz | 159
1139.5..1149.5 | -0.51 Hz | 158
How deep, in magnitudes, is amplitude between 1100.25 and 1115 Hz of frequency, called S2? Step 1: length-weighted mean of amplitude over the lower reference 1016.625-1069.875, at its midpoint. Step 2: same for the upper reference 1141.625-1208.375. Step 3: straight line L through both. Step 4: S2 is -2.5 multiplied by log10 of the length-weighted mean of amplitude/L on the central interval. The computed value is 0.126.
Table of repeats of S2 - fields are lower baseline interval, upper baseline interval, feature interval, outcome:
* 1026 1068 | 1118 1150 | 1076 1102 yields 0.21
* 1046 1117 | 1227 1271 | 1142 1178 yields -0.11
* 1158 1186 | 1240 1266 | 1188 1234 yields 0.03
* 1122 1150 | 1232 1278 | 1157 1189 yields -0.05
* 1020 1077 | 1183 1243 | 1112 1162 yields -0.04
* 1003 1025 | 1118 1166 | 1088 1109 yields 0.23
